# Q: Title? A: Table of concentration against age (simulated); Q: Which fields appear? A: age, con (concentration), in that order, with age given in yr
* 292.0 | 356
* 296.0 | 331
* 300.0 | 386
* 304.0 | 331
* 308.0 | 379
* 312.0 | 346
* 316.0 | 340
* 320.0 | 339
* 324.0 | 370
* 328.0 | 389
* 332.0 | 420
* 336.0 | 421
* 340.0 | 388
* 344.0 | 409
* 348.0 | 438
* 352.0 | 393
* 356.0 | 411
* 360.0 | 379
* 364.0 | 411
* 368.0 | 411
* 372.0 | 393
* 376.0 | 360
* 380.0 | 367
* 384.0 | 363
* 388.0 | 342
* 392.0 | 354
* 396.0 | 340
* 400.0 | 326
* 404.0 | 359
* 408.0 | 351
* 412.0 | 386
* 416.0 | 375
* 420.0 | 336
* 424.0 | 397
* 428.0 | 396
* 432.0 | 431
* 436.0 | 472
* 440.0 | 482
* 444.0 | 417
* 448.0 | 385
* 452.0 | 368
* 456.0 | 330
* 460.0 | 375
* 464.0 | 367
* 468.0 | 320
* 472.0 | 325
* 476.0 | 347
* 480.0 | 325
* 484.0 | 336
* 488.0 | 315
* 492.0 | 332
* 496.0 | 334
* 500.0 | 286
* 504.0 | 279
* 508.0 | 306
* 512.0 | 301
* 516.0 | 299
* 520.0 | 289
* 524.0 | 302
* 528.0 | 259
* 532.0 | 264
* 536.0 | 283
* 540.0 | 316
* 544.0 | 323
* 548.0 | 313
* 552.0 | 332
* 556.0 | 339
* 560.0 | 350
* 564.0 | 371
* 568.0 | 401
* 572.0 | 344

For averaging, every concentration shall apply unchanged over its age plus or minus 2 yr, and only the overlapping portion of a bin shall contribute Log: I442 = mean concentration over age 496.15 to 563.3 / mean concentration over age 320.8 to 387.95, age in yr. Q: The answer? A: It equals 0.8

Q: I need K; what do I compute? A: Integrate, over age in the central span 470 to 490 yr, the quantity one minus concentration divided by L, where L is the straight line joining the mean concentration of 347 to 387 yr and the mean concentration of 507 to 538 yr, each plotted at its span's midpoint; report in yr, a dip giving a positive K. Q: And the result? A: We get -0.9 yr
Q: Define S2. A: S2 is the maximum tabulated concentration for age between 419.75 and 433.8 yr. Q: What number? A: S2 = 431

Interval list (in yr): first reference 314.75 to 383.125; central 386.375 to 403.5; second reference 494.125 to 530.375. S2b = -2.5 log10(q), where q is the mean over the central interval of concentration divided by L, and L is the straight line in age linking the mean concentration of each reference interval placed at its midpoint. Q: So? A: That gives 0.07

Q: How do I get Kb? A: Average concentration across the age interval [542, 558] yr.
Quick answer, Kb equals 327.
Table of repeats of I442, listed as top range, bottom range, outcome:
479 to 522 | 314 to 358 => 0.79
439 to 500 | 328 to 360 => 0.86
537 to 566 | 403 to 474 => 0.87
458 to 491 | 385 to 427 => 0.95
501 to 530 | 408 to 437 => 0.74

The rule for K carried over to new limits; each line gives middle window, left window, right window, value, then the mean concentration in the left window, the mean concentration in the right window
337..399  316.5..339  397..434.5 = -0.65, 385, 373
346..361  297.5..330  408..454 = -1.33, 360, 402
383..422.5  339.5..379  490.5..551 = 1.95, 399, 299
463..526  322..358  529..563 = 4.09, 404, 315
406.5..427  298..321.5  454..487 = -1.56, 354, 340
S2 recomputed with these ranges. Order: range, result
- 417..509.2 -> 482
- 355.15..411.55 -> 411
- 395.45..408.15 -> 359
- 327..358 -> 438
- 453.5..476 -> 375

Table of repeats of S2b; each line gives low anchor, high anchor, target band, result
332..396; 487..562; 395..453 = -0.094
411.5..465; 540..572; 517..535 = 0.266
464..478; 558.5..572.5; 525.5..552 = 0.213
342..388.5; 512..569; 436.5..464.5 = -0.117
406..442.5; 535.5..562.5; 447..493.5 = 0.096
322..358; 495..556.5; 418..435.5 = -0.121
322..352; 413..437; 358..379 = 0.033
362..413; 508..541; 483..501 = -0.049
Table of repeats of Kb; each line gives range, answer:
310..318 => 343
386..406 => 344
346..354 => 416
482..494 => 328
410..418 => 380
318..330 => 366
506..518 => 302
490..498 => 333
